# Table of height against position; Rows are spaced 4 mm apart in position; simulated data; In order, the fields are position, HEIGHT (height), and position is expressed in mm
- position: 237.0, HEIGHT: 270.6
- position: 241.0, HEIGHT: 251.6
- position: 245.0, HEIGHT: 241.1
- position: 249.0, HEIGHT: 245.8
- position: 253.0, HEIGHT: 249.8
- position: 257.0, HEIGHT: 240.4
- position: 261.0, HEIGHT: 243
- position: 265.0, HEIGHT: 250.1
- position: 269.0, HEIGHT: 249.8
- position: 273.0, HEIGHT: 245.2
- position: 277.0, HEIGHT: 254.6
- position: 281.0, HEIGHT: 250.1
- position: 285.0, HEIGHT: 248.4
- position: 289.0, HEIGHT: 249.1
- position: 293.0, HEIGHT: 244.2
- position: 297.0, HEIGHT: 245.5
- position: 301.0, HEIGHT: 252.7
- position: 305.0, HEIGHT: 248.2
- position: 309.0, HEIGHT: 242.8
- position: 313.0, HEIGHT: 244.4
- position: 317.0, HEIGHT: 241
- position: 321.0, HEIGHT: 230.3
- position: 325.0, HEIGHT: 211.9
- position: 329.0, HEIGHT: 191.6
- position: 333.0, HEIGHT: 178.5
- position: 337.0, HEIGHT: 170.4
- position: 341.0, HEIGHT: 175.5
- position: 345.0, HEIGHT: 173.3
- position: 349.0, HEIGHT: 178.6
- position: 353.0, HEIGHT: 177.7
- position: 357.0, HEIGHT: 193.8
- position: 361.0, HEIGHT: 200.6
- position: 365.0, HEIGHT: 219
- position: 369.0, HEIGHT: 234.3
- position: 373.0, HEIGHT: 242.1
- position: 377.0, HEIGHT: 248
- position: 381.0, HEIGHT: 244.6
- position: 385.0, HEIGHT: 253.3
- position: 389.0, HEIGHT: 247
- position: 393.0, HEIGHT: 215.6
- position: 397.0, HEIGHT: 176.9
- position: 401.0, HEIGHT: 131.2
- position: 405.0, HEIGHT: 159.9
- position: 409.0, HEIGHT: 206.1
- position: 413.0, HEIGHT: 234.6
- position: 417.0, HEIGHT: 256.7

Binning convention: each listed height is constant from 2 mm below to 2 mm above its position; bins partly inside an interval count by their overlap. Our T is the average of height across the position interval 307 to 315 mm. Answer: 244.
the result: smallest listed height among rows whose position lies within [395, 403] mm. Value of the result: 131.2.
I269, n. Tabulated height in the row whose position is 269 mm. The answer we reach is 249.8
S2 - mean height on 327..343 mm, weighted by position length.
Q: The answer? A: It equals 179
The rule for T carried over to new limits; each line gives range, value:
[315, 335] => 211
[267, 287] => 250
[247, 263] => 245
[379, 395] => 240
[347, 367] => 194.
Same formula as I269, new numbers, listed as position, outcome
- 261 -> 243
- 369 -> 234.3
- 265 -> 250.1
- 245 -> 241.1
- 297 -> 245.5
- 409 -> 206.1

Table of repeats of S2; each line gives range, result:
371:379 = 245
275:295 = 249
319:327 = 221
